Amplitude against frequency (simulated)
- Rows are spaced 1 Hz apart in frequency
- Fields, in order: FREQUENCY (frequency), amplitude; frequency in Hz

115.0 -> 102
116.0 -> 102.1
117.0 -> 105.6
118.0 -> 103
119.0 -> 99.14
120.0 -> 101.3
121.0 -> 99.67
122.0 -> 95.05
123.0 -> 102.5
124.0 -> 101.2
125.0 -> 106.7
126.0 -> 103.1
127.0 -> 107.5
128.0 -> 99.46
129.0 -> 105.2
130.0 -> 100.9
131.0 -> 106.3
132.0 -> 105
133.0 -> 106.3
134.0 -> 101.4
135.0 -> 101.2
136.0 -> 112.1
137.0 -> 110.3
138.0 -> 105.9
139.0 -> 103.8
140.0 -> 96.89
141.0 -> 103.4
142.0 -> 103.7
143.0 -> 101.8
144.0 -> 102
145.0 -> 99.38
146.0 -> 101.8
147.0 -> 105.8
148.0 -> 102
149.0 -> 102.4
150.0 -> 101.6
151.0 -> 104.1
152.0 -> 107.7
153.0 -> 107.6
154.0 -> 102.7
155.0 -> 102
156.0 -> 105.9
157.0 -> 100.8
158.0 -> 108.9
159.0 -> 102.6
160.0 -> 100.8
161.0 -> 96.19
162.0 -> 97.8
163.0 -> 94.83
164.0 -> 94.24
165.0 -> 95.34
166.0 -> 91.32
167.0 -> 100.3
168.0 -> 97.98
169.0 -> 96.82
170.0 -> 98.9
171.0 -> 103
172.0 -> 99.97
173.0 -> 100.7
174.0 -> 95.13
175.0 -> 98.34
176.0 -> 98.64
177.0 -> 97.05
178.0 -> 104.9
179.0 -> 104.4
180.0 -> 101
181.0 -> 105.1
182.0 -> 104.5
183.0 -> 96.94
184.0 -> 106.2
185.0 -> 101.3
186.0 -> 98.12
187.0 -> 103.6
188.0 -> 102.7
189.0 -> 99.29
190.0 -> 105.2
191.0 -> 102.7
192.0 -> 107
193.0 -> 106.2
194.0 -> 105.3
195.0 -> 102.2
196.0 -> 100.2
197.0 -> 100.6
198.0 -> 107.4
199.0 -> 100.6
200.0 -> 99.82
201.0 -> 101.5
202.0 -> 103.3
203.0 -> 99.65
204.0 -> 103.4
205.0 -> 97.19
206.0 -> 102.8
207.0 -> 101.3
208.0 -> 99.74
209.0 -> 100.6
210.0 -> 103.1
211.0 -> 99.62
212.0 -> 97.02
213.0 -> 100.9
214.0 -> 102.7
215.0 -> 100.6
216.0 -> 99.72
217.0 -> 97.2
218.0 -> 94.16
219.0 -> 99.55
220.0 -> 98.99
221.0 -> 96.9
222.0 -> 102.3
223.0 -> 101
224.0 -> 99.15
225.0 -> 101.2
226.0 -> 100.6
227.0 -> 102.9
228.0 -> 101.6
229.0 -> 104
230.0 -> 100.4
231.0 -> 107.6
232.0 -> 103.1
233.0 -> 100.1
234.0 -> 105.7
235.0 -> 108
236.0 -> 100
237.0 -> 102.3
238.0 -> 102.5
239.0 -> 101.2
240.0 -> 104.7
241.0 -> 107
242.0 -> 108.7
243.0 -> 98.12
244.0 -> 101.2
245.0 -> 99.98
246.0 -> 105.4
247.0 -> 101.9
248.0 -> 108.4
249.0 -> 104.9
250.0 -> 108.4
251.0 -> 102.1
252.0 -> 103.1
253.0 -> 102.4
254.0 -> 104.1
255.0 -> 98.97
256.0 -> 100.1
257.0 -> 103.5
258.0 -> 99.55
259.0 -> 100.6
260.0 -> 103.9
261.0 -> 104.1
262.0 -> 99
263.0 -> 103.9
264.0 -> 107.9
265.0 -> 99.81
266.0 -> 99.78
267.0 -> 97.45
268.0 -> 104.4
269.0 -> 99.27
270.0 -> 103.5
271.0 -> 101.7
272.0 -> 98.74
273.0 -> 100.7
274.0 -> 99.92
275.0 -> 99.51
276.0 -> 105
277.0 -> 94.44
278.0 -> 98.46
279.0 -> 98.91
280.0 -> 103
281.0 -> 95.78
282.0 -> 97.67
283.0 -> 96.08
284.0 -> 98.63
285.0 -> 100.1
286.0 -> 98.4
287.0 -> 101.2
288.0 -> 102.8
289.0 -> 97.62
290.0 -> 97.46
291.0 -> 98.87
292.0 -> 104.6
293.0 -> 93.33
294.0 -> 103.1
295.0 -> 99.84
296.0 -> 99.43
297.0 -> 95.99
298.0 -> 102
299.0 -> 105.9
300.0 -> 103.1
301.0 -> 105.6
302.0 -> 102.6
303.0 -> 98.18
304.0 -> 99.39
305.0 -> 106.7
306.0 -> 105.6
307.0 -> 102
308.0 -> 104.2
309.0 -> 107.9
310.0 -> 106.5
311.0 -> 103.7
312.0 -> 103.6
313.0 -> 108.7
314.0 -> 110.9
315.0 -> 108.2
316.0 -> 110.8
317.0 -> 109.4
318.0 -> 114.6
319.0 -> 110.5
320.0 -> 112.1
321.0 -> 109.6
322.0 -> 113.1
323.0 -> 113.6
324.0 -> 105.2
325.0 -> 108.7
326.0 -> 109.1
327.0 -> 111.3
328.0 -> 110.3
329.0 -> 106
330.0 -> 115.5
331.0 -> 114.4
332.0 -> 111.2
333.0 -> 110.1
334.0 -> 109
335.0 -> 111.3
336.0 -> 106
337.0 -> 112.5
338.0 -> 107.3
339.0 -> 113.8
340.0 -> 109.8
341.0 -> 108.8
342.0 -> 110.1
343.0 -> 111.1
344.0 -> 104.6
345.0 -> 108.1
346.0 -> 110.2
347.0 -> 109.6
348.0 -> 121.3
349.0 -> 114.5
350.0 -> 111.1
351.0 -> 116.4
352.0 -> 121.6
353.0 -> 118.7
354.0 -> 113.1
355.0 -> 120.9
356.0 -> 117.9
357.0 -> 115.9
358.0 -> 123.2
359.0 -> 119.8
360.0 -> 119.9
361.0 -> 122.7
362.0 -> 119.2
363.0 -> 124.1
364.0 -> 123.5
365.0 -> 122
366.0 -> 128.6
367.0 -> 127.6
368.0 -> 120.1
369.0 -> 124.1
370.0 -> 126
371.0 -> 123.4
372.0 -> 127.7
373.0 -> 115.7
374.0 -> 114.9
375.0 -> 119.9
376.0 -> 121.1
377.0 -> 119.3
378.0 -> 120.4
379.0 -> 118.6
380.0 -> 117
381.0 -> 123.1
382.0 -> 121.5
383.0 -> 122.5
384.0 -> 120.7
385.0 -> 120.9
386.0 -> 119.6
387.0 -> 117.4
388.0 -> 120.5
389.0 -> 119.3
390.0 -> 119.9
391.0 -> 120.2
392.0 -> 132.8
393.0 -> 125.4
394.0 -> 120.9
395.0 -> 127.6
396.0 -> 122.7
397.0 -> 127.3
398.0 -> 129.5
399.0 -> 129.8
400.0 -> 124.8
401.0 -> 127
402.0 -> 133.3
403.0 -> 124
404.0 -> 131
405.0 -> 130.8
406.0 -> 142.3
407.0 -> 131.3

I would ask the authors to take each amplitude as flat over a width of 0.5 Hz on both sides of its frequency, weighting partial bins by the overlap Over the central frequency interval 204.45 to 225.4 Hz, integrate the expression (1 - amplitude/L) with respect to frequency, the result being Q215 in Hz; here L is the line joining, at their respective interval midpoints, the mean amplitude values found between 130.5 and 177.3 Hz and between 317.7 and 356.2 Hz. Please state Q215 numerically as 1.03 Hz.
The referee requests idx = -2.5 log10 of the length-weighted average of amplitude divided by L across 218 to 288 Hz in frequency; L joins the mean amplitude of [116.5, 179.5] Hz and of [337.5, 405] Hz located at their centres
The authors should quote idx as 0.09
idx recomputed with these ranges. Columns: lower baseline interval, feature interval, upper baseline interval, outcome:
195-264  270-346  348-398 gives 0.07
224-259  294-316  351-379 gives 0.08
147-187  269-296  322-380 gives 0.11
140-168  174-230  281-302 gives 0.00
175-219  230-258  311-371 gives 0.02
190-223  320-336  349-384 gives 0.05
